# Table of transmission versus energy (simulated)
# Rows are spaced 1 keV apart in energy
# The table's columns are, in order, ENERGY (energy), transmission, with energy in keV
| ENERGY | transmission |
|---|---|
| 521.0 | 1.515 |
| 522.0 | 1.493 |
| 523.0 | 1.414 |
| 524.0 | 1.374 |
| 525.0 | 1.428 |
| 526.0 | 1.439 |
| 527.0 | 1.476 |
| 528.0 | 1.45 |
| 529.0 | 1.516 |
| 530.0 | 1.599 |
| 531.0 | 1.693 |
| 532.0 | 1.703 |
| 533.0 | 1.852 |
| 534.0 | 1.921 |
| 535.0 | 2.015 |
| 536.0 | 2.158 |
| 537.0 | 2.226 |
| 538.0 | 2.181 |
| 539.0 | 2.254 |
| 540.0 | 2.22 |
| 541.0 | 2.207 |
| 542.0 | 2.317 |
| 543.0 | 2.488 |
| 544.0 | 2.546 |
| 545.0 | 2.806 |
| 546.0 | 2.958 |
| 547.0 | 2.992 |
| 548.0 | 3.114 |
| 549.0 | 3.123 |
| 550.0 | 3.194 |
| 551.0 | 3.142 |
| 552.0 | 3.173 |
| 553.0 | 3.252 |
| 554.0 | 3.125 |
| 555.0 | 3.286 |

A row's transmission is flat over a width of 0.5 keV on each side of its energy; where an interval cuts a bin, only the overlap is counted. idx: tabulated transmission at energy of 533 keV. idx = 1.852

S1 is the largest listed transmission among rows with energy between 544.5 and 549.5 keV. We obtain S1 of 3.123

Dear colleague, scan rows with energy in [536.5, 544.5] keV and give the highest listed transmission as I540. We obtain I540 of 2.546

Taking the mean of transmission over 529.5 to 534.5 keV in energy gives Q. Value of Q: 1.75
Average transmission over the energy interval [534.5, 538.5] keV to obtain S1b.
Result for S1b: 2.15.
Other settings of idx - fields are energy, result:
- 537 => 2.226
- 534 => 1.921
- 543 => 2.488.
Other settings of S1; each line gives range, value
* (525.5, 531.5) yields 1.693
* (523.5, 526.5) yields 1.439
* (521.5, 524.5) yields 1.493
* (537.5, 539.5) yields 2.254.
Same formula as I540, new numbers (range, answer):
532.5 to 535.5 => 2.015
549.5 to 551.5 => 3.194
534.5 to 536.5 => 2.158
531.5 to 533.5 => 1.852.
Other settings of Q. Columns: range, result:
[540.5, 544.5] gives 2.39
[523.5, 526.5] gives 1.41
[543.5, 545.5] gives 2.68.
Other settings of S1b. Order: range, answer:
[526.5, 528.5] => 1.46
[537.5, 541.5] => 2.22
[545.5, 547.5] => 2.98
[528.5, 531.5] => 1.6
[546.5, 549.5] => 3.08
